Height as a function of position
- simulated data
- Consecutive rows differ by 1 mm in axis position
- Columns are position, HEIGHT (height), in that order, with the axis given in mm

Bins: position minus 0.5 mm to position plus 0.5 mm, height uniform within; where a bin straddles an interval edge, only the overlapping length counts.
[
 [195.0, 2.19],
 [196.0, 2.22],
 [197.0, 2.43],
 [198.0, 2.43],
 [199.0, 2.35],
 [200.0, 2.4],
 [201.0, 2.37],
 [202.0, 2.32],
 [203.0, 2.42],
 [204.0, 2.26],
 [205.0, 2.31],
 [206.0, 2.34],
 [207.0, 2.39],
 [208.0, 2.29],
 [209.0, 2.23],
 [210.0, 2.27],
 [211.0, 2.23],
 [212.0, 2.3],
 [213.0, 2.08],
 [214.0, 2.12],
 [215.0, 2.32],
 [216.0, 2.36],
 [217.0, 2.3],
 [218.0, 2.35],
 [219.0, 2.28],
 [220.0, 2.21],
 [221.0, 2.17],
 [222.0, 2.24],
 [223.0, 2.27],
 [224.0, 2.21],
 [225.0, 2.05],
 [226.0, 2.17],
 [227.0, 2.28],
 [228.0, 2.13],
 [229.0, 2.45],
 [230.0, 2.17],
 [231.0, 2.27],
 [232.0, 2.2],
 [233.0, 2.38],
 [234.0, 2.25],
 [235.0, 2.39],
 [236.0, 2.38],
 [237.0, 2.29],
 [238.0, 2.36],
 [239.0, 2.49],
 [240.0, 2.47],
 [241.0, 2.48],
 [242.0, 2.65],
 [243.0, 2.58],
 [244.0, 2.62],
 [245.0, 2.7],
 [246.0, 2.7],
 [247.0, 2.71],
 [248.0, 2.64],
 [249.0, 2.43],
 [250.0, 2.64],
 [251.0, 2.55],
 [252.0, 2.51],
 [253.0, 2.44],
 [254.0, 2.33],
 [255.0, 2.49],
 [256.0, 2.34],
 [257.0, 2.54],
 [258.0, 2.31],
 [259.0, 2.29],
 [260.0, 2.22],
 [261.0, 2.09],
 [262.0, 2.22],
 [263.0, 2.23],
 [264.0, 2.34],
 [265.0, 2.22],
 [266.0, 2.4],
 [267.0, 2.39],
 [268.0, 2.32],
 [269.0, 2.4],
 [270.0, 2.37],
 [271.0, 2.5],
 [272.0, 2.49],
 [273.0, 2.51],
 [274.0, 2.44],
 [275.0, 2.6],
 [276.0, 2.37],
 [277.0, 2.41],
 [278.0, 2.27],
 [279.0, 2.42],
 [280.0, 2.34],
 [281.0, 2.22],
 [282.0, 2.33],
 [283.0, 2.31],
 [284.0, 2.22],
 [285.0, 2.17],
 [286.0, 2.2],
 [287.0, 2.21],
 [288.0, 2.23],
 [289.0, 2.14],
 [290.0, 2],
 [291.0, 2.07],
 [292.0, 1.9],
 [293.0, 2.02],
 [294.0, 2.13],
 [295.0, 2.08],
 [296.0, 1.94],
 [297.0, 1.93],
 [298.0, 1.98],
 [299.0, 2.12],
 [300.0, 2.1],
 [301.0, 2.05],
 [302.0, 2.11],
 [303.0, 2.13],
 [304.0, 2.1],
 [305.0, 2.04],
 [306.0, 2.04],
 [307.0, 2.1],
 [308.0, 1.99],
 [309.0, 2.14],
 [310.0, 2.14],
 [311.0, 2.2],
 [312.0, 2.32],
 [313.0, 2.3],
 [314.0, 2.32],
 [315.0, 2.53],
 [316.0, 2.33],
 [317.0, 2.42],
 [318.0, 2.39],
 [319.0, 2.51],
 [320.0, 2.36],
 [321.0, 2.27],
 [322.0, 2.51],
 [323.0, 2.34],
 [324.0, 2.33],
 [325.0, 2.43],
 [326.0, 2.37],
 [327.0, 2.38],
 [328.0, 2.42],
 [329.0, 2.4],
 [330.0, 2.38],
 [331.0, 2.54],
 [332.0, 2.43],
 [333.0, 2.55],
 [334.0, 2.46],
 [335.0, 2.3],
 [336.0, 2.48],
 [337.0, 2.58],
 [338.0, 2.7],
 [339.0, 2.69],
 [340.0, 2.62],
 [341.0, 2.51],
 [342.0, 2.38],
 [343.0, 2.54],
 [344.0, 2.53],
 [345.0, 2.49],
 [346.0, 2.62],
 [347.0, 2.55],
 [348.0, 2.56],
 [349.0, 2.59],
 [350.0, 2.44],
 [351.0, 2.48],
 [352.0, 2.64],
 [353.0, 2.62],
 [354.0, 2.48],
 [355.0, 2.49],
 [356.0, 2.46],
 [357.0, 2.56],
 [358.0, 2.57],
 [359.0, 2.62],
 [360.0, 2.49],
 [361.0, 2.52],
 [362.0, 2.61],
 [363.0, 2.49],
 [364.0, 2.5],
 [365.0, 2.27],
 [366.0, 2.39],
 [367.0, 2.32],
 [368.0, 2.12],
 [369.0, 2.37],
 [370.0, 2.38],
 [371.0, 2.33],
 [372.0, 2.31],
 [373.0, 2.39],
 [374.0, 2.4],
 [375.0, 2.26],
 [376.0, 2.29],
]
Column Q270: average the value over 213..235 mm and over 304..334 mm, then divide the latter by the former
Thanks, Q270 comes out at 1.04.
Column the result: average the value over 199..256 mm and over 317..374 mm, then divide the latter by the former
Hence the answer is 1.0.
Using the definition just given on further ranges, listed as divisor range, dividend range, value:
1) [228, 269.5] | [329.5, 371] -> 1.04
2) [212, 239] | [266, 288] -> 1.04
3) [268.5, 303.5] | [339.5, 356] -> 1.14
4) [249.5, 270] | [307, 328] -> 0.98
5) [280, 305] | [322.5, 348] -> 1.17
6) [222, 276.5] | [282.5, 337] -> 0.94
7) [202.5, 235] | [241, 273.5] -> 1.08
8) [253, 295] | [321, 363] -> 1.09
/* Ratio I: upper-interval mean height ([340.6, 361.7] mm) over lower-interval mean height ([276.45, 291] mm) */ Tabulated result 1.13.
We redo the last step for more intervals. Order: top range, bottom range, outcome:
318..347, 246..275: 1.02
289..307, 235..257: 0.82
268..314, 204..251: 0.94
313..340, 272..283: 1.02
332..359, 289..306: 1.24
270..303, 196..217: 0.96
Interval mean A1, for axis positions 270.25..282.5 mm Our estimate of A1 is 2.41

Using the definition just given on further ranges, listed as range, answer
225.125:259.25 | 2.43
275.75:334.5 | 2.24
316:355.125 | 2.48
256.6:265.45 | 2.27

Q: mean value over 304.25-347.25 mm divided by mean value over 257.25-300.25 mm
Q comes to 1.1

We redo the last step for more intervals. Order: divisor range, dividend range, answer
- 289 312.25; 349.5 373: 1.19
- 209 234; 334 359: 1.13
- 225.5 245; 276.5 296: 0.92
